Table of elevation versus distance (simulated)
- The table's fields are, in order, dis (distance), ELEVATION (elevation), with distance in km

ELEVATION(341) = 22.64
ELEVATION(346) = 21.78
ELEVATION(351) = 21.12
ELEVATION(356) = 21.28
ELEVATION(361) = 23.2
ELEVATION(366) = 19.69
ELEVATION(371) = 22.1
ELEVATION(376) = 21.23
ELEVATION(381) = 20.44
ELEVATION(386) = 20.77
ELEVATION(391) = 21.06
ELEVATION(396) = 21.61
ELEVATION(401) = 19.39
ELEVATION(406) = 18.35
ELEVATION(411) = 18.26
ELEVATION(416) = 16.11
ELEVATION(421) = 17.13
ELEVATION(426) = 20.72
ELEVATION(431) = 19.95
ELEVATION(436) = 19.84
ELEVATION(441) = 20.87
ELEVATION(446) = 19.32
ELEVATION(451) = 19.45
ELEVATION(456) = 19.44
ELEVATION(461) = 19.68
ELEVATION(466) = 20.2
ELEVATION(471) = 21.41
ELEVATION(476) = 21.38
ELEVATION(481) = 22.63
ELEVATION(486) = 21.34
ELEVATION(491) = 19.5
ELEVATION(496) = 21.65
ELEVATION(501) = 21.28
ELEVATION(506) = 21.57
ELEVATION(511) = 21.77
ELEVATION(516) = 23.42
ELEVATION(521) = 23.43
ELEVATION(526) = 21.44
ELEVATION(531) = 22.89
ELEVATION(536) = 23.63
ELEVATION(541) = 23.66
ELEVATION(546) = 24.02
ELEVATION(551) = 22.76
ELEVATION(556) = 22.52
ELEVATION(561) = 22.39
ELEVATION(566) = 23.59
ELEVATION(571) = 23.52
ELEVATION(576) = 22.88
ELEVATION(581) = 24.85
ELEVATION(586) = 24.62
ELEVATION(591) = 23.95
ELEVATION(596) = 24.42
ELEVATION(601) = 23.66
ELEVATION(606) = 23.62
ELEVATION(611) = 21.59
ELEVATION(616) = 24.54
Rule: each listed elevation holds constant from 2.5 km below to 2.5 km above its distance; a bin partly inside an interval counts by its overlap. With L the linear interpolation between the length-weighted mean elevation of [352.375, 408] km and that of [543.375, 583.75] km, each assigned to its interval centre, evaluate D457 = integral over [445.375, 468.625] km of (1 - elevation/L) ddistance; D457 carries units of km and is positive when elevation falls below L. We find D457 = 2.4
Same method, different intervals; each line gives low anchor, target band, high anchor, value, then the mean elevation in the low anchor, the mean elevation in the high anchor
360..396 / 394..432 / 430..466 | 3.01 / 21.2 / 19.8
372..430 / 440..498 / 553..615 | 1.41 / 19.6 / 23.5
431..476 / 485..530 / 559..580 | -0.41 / 20.1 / 23.2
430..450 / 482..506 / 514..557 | 0.69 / 20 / 23.1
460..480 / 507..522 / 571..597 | -0.38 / 20.9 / 24.1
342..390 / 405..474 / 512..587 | 8.52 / 21.3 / 23.3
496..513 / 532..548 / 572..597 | -0.71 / 21.5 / 24.1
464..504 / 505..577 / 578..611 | -0.98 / 21.2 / 24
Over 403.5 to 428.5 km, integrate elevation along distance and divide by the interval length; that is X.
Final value 18.1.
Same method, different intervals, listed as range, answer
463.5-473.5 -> 20.8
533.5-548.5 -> 23.8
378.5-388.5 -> 20.6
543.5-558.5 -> 23.1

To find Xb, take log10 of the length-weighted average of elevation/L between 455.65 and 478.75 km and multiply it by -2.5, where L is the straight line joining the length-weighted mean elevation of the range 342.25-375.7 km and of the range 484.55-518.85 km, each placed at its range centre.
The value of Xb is 0.05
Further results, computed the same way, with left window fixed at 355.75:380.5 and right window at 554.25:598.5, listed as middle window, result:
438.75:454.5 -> 0.13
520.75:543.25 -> 0.01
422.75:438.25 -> 0.11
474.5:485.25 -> 0.03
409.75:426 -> 0.24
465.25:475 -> 0.08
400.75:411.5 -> 0.17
